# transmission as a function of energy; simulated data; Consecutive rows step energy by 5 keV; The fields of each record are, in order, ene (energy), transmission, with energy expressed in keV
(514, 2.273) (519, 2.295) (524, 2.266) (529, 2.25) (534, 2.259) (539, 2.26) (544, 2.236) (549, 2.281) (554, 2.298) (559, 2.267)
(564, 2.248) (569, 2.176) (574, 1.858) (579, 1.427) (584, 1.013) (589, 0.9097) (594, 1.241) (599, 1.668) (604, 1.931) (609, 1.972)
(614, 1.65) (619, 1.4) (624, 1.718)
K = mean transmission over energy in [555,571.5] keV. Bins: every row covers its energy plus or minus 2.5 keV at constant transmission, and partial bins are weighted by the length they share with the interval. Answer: 2.24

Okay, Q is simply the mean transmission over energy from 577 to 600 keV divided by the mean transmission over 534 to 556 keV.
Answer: 0.54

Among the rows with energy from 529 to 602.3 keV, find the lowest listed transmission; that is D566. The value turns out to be 0.9097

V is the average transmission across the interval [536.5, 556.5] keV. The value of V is 2.27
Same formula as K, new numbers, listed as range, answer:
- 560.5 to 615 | 1.66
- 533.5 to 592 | 1.92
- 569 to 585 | 1.59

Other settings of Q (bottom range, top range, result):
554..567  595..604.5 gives 0.74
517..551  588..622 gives 0.69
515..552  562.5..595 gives 0.68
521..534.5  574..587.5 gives 0.58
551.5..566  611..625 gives 0.70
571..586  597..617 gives 1.22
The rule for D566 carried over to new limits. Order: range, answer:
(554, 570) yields 2.176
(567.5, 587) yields 1.013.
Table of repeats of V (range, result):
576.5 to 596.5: 1.15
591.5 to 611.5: 1.7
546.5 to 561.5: 2.28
